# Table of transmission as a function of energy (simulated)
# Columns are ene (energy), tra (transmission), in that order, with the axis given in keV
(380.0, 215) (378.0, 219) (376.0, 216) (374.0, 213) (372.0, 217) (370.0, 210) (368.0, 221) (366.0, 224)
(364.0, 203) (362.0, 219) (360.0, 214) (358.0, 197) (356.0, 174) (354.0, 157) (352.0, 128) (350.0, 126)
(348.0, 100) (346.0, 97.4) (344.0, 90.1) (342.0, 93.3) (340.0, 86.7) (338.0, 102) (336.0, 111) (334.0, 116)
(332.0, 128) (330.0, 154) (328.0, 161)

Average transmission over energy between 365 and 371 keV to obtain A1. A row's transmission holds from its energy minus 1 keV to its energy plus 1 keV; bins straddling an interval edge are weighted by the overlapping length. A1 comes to 218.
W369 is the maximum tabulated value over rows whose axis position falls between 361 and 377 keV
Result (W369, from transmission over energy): 224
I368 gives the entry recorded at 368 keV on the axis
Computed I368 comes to 221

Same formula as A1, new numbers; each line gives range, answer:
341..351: 101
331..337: 118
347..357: 137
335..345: 96.6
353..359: 176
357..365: 208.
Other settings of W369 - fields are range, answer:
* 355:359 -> 197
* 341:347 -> 97.4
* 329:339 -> 154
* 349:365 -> 219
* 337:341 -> 102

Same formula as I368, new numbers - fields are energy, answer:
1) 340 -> 86.7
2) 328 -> 161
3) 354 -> 157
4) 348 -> 100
